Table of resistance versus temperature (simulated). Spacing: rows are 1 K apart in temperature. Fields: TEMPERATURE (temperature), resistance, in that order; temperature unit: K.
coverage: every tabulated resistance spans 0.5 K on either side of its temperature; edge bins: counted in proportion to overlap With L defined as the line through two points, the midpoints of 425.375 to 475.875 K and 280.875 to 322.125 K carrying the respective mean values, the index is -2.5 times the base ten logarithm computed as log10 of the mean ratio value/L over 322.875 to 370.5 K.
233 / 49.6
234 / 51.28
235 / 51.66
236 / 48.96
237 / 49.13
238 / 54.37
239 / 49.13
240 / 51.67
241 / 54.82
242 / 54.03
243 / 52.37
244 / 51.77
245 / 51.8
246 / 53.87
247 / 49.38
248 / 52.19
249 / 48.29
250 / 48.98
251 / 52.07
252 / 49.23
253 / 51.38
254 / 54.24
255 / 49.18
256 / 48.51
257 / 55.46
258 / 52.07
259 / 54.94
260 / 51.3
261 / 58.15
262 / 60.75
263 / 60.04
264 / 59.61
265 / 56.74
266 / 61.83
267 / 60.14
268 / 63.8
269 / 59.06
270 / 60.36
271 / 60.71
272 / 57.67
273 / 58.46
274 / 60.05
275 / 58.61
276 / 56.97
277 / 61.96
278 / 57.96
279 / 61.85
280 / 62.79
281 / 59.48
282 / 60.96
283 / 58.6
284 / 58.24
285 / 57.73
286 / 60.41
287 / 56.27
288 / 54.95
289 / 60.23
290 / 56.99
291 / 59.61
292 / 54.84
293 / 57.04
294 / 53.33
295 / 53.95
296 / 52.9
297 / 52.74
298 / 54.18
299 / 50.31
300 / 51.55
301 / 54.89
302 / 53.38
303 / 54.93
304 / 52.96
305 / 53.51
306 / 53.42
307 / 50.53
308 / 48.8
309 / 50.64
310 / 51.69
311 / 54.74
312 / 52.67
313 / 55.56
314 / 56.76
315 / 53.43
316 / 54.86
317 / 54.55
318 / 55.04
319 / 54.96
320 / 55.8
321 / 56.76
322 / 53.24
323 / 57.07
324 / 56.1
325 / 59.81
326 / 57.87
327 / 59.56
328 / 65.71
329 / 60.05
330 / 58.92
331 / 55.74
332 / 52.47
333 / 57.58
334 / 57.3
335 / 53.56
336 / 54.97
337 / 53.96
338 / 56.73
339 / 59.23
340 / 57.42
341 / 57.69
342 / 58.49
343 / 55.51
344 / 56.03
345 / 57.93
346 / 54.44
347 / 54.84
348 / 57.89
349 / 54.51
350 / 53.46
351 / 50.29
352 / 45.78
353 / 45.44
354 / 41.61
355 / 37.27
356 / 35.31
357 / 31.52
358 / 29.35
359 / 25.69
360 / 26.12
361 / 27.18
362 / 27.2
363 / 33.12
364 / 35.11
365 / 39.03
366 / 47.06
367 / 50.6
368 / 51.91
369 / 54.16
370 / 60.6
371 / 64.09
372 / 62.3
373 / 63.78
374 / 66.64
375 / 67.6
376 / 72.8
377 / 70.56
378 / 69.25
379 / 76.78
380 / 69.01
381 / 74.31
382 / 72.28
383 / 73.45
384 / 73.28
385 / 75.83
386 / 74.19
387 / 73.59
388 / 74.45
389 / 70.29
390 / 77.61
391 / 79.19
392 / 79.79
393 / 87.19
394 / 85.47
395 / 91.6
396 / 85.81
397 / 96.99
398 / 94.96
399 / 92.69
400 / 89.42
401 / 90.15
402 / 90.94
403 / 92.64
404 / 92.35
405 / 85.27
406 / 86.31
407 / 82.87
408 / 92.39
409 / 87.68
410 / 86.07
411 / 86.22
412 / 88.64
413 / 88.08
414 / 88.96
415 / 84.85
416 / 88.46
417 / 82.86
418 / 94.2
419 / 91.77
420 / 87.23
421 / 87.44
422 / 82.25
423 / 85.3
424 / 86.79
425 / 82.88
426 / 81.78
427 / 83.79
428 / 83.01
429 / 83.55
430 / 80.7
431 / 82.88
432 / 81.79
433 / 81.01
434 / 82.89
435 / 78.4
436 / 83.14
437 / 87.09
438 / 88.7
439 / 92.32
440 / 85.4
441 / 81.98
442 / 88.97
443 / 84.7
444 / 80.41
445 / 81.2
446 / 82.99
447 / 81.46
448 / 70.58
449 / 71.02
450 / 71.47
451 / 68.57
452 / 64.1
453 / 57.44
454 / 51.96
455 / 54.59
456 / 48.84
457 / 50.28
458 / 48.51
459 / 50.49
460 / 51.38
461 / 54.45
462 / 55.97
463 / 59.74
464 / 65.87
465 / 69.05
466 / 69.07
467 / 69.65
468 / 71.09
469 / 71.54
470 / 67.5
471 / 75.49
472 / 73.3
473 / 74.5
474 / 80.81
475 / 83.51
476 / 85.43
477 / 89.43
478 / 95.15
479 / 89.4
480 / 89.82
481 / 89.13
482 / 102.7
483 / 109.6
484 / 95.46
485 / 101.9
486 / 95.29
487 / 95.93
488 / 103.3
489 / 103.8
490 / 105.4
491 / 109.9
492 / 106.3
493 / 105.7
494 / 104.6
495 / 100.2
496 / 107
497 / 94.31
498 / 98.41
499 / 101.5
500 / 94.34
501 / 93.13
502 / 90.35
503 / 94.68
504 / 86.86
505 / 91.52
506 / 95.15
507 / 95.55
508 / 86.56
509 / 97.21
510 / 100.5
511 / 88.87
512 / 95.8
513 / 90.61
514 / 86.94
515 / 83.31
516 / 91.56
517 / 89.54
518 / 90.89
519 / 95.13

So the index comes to 0.21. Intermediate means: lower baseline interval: 54.9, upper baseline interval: 72.9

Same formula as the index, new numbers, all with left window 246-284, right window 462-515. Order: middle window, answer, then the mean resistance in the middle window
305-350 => 0.18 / 55.7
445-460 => 0.33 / 62.6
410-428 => -0.09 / 86.4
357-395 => 0.20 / 61.1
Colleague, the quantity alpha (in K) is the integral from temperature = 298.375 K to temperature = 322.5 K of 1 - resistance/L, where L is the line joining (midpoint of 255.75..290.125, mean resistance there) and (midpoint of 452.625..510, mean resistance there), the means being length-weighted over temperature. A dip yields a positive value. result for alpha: 3.6 K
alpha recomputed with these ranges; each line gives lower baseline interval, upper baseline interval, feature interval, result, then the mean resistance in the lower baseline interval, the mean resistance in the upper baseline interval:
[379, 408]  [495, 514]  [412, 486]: 8.32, 82.6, 94.5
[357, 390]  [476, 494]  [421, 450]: -0.75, 57.8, 99.1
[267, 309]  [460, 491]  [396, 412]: -3.65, 56.7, 83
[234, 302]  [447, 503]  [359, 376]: 4.86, 55.4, 81.2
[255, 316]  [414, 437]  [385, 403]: -1.40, 56.3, 84.6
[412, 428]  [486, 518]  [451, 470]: 6.61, 86.4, 96.3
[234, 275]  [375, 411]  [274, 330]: 6.60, 54.5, 81.8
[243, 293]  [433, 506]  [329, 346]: 2.30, 56.5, 82.2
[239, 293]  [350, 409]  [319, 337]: 1.29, 56.2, 65.8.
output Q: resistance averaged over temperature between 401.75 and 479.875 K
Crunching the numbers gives 78.2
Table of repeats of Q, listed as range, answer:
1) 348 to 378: 47.8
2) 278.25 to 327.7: 55.6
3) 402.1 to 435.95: 85.8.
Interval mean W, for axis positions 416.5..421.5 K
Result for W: 88.7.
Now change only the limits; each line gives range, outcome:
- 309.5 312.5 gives 53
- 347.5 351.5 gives 54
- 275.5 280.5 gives 60.3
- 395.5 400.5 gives 92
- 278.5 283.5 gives 60.7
